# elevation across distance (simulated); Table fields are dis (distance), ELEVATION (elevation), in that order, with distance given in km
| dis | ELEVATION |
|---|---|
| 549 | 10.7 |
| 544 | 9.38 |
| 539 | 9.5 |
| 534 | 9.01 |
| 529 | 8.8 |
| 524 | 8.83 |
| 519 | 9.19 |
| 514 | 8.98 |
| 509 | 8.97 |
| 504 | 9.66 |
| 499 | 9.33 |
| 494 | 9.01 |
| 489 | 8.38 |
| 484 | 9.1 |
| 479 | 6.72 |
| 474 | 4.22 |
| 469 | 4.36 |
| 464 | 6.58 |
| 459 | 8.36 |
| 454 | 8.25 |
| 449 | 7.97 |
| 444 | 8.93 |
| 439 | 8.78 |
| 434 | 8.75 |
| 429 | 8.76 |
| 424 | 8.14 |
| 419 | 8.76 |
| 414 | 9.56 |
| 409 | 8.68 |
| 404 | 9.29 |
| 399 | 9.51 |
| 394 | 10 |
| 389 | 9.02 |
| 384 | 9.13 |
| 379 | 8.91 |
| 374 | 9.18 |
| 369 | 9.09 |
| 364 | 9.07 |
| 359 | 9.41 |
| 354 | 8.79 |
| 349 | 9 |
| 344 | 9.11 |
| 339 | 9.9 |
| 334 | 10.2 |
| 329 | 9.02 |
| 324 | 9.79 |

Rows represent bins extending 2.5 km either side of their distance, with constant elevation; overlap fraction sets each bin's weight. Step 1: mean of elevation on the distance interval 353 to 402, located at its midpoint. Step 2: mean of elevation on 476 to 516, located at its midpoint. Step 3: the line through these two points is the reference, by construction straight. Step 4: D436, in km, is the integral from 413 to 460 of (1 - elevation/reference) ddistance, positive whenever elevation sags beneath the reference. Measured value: 1.9 km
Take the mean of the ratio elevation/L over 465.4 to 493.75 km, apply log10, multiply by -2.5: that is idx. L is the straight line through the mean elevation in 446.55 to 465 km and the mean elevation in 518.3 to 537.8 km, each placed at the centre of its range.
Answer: 0.22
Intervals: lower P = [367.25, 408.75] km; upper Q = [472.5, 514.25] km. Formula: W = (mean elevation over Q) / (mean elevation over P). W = 0.9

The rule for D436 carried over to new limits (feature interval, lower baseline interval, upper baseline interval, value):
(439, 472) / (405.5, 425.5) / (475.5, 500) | 4.2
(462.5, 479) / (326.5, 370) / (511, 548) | 7.2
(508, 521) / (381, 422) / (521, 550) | 0.3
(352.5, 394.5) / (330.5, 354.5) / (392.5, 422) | 0.9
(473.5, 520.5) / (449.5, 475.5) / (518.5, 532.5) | -3.8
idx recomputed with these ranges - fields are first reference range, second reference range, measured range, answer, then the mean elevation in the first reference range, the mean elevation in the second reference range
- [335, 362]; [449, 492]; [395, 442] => -0.12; 9.29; 7.08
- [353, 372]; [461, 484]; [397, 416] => -0.18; 9.12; 5.93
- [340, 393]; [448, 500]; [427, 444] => -0.10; 9.12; 7.41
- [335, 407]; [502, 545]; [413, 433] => 0.06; 9.26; 9.13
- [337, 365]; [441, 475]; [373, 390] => -0.05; 9.21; 7.1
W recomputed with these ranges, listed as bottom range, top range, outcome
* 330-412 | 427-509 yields 0.86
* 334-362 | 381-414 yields 1.00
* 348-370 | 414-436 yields 0.96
